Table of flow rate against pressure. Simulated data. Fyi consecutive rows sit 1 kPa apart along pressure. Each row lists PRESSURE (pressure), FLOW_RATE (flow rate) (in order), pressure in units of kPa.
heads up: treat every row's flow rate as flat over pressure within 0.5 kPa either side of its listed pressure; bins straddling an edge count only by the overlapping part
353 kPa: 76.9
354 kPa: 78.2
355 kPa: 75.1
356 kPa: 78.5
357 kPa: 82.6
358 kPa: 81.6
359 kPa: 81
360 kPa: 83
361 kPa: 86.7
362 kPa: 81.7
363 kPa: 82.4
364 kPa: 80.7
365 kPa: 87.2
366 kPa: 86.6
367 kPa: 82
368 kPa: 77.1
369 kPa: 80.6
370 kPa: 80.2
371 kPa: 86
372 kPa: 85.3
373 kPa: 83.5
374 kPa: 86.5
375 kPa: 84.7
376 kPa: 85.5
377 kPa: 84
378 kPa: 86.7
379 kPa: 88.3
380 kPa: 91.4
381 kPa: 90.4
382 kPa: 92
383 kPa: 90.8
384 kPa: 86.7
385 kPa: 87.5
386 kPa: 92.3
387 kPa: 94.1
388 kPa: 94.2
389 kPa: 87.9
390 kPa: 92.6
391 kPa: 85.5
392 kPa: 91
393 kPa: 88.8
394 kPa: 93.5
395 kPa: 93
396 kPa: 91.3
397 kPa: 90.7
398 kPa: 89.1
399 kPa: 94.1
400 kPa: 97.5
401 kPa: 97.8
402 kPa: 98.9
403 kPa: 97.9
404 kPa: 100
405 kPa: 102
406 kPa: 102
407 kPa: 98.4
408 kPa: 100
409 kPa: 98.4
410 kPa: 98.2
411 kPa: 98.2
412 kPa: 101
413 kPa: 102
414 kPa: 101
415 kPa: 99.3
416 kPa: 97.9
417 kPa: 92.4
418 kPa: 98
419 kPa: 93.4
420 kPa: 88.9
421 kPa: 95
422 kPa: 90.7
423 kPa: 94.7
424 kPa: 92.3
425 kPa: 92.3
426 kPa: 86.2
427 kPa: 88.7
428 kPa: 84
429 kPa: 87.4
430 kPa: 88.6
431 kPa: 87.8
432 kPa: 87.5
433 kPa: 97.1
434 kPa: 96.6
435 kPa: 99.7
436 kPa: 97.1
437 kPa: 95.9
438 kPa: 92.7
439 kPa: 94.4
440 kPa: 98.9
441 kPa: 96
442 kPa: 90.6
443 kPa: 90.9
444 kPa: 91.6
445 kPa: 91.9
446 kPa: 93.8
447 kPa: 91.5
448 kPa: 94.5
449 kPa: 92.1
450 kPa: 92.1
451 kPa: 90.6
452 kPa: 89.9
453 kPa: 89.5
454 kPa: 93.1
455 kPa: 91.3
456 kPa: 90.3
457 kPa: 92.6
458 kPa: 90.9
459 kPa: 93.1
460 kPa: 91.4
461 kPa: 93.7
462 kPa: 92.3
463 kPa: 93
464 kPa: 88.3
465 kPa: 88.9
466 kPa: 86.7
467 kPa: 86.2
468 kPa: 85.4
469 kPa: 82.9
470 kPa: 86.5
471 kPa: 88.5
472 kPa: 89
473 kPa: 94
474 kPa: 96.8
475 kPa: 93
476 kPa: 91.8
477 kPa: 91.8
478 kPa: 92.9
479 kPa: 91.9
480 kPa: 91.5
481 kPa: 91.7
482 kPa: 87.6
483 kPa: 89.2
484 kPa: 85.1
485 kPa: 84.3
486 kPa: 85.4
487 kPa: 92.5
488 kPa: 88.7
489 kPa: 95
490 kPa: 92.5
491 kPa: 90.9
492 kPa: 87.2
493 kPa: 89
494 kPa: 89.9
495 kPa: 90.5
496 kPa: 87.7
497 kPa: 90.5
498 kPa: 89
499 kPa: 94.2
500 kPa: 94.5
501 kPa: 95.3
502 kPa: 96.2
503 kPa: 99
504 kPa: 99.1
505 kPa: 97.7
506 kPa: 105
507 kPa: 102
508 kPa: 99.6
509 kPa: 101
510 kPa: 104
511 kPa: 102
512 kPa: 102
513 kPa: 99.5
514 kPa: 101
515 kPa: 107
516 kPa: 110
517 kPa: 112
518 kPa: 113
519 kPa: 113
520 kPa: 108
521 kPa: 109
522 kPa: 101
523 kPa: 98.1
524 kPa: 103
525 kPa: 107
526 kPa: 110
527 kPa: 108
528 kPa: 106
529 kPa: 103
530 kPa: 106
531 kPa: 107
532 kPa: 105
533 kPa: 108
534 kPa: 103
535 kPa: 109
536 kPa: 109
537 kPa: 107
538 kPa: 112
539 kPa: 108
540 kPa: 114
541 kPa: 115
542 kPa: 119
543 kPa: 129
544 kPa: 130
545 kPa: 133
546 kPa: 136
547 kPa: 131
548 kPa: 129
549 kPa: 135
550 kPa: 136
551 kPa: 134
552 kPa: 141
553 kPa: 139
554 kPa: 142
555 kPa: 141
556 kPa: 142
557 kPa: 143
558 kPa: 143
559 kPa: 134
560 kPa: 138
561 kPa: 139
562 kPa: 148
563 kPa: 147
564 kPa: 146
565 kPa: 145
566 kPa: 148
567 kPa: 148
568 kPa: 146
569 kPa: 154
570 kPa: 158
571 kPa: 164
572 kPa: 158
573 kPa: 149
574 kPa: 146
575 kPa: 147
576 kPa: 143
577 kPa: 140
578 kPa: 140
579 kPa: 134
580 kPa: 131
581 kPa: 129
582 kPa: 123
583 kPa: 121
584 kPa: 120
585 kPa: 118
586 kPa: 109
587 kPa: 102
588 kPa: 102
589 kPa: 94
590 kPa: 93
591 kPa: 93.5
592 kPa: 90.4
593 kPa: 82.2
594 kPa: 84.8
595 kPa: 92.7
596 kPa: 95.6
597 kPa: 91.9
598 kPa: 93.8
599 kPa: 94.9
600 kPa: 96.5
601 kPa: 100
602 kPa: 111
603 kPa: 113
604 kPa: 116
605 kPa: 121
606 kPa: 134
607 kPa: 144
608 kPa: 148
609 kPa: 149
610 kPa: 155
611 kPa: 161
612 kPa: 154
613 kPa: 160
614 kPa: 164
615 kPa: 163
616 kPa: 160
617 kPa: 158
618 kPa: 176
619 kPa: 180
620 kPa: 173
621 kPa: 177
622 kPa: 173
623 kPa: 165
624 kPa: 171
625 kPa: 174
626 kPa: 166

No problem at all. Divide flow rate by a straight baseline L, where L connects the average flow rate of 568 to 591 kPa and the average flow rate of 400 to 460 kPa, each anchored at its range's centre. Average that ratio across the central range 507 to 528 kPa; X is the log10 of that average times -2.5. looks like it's 0.10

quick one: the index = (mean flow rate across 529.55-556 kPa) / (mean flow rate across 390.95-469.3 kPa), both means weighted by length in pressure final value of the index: 1.3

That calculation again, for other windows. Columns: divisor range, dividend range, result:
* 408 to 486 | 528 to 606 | 1.34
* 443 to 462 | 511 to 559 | 1.28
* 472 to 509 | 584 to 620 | 1.33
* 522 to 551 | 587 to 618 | 1.05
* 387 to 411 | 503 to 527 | 1.10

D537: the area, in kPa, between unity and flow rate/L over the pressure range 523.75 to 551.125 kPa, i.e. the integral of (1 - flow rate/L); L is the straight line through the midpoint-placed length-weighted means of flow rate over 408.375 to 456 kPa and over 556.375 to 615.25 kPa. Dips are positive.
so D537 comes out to 0.4 kPa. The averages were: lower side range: 93.5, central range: 116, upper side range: 129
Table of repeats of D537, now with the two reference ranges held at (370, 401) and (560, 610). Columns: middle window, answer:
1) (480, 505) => 4.0 kPa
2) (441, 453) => 1.0 kPa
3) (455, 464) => 0.9 kPa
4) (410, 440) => 0.8 kPa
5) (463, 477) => 2.0 kPa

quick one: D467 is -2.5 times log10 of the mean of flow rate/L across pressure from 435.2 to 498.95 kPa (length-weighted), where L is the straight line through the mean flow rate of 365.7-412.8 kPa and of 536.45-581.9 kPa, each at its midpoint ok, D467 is 0.23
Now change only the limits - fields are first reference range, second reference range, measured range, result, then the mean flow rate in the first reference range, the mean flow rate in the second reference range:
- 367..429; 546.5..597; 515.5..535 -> 0.12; 91.9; 130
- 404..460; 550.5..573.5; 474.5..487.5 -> 0.25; 93.9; 146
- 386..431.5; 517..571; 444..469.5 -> 0.16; 94.1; 125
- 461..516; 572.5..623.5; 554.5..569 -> -0.22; 93.1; 130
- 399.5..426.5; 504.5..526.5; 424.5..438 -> 0.08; 96.8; 105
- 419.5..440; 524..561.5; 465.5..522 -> 0.15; 92.1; 123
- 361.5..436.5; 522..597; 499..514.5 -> 0.14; 91.4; 124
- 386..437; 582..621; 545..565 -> -0.19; 94.3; 125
